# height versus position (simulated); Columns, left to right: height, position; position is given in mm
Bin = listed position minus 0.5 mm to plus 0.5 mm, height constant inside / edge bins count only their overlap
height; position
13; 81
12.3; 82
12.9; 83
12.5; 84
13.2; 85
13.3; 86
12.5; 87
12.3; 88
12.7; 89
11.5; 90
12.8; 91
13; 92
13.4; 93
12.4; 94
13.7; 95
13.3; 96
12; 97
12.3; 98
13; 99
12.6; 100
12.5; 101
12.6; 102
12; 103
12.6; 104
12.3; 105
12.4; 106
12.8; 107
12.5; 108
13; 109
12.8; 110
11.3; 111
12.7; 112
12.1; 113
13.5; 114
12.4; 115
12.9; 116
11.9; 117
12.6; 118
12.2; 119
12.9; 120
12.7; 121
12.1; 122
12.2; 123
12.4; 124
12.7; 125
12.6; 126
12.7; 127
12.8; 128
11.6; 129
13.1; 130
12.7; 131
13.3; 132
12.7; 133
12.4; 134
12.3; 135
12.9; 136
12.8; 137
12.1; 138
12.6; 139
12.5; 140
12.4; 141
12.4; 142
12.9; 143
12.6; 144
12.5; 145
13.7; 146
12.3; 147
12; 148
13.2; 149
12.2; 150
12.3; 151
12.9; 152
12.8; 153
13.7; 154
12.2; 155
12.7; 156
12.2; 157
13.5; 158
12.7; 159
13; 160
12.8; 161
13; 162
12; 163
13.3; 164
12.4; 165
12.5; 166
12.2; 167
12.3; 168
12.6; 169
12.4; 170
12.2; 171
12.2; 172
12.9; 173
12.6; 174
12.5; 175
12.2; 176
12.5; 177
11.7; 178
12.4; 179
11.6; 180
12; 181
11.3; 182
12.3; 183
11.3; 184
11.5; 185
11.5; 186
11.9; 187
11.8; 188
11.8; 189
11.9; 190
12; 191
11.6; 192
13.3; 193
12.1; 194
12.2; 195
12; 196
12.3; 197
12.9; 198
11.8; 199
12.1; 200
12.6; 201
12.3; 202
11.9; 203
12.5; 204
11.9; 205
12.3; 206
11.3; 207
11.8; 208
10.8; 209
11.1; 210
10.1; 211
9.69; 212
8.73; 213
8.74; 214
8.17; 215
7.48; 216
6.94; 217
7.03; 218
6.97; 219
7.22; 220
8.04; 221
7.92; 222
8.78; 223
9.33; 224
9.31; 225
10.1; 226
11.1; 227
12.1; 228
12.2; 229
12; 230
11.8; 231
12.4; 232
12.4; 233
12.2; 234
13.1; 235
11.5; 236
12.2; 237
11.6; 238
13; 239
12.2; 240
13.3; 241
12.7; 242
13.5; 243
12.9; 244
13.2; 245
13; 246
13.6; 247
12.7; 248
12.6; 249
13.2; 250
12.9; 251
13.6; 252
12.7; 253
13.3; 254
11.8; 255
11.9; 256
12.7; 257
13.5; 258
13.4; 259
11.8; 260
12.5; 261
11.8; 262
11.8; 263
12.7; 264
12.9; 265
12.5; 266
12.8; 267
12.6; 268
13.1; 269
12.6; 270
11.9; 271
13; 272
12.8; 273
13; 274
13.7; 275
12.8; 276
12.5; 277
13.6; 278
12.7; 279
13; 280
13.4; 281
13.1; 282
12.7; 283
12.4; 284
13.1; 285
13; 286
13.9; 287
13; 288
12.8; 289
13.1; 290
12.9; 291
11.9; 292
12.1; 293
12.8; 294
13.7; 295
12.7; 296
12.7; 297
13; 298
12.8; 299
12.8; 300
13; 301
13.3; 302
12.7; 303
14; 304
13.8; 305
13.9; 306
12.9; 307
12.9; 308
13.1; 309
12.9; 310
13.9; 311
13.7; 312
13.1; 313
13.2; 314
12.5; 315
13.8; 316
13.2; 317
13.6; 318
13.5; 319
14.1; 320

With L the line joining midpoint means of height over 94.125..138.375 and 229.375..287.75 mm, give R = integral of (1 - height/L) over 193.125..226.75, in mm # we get 6.3 mm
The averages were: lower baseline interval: 12.6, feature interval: 10.3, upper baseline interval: 12.7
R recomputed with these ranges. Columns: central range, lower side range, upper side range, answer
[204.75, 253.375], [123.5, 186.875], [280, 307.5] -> 6.44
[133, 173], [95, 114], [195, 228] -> -3.91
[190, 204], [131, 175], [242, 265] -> 0.51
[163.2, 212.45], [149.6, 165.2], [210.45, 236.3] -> -2.76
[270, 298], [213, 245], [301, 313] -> -0.82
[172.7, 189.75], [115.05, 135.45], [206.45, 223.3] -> -2.86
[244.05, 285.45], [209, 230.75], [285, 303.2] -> -4.95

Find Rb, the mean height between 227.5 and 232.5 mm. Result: 12.1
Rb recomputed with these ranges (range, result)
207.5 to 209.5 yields 11.3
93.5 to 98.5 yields 12.7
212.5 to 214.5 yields 8.73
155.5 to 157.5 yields 12.4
